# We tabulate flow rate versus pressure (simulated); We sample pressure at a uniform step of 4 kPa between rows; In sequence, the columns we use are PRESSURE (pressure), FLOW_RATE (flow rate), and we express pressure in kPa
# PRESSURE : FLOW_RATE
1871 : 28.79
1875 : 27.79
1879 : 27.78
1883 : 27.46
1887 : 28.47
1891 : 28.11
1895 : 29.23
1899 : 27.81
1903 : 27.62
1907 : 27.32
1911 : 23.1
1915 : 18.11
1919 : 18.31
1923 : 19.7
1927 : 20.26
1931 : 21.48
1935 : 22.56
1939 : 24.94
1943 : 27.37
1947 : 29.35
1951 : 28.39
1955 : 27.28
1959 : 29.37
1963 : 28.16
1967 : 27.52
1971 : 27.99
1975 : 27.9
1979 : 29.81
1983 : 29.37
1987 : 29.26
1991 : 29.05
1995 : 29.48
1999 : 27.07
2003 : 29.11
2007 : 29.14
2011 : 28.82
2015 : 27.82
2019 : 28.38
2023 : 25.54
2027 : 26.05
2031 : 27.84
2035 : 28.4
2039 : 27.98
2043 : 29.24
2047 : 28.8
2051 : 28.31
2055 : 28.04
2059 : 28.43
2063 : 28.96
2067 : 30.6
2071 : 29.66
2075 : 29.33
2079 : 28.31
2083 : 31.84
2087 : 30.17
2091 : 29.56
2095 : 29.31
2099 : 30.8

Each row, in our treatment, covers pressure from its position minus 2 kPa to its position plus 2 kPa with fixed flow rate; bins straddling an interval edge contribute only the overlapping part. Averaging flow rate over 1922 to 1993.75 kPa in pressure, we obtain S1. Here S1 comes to 26.8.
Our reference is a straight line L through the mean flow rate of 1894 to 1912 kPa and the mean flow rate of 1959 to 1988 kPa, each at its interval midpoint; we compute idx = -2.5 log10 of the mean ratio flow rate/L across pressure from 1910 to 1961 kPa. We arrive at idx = 0.17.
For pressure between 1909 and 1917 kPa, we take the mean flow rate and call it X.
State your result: 20.6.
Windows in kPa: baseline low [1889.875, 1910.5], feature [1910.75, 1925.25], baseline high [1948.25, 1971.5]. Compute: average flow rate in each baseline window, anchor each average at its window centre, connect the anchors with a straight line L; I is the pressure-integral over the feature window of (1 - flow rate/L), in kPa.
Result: 4.4 kPa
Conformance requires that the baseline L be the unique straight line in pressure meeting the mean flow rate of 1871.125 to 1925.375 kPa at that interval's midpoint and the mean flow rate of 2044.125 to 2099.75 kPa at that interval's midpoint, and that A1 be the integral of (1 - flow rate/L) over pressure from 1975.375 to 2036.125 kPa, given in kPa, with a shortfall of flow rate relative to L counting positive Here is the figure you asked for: -0.9 kPa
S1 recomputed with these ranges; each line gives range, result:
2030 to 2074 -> 28.8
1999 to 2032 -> 27.8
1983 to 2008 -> 28.9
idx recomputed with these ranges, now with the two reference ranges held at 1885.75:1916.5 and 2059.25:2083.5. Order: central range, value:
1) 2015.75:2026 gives 0.06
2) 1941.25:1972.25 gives -0.03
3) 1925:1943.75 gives 0.17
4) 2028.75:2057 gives 0.02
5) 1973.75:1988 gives -0.05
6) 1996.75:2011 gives -0.01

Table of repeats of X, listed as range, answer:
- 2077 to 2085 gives 30.1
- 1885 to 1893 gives 28.3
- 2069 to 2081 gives 29.1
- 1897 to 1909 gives 27.6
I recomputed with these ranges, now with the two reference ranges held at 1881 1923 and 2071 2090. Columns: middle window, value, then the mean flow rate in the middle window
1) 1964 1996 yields -1.7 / 28.8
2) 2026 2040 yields 0.5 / 27.6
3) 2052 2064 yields 0.4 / 28.4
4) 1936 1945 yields 0.2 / 25.8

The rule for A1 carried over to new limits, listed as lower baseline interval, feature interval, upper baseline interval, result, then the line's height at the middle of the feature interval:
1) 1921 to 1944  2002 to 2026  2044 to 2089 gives -1.24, 26.6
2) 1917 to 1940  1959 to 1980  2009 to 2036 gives -3.91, 23.9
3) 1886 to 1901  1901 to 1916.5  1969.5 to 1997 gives 2.32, 28.5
